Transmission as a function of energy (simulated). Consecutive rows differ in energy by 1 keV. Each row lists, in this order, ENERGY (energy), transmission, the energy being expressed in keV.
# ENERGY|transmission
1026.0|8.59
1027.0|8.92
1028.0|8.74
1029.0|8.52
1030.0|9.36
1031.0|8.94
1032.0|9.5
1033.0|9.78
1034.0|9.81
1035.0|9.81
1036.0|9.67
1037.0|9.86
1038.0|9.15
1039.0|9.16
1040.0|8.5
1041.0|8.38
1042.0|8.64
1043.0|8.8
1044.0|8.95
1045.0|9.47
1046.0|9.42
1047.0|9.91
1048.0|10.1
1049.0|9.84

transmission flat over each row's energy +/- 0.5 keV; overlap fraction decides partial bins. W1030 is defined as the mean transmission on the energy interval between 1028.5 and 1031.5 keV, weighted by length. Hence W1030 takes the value 8.94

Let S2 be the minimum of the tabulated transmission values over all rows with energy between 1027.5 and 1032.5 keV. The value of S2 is 8.52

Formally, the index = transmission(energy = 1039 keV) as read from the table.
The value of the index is 9.16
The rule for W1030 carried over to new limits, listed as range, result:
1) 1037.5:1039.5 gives 9.16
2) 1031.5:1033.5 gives 9.64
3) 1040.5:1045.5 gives 8.85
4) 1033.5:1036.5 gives 9.76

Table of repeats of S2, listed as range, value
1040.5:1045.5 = 8.38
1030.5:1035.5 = 8.94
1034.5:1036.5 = 9.67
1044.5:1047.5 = 9.42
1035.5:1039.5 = 9.15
